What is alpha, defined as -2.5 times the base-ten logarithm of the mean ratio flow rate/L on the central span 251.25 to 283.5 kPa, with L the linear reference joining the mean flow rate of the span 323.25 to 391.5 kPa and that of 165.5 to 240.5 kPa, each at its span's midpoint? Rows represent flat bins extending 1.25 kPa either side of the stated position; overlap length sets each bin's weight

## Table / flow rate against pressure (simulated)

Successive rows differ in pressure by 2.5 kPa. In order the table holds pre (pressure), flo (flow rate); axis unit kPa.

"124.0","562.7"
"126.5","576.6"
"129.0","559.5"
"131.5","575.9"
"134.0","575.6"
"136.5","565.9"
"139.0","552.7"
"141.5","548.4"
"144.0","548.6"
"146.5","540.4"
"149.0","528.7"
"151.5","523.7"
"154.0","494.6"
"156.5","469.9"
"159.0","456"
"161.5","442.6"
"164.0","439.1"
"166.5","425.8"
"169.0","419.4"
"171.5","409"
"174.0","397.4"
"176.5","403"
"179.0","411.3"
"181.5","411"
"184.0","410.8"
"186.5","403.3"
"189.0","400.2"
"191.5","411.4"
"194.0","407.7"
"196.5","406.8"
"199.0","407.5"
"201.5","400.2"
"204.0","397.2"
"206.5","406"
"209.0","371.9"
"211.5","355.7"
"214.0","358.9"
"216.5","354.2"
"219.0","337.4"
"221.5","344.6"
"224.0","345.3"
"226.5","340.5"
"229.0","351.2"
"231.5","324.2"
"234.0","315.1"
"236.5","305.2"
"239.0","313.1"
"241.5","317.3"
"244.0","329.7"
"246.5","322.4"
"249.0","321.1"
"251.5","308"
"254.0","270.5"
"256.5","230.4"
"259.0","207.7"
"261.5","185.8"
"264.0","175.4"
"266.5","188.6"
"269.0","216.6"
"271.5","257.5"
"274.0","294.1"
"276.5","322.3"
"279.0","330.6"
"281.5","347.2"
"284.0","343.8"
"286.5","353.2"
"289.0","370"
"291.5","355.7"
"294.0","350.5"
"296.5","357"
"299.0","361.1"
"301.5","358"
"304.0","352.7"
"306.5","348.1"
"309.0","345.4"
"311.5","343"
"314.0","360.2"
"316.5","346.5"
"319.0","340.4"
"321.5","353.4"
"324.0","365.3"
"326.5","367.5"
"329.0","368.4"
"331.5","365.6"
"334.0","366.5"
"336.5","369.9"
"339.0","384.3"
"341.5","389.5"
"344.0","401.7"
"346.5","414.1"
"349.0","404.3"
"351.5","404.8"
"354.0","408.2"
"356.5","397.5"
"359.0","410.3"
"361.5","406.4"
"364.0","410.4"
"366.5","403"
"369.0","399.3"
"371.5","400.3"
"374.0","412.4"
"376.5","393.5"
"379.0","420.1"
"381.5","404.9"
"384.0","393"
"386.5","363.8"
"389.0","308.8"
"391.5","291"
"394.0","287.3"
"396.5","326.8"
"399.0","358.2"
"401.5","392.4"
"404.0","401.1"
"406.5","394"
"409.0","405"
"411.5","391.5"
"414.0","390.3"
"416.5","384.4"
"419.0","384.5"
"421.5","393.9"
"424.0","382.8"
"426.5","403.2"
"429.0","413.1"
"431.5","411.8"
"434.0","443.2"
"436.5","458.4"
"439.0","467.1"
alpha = 0.43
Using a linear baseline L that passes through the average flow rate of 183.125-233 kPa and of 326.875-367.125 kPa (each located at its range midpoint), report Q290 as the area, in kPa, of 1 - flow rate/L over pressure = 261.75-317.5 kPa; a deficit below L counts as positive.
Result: 9.7 kPa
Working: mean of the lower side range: 376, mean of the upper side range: 393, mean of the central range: 319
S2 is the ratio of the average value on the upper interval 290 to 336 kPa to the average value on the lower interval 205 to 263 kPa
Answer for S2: 1.12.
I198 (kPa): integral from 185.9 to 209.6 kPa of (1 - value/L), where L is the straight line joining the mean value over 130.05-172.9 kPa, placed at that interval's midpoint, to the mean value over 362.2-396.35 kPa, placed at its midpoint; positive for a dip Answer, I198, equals 3.7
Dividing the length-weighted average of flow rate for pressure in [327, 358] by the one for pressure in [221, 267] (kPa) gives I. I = 1.3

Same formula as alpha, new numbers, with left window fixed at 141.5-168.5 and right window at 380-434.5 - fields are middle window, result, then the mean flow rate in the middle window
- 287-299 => 0.19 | 358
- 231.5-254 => 0.39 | 314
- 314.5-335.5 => 0.15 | 359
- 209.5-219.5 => 0.29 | 354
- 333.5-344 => 0.07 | 381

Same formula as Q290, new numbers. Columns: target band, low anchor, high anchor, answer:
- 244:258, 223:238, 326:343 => 1.89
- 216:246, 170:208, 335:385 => 5.47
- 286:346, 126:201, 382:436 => 7.33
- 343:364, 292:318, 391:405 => -3.50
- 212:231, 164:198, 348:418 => 2.73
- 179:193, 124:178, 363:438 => 2.19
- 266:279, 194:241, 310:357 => 3.54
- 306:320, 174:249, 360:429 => 1.05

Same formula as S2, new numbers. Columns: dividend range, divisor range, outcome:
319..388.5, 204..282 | 1.27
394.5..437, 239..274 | 1.51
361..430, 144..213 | 0.89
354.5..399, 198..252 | 1.09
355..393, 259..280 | 1.59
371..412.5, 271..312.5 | 1.09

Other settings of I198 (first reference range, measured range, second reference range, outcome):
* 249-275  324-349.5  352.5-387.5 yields -2.21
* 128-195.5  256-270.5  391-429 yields 7.78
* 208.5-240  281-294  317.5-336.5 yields -0.04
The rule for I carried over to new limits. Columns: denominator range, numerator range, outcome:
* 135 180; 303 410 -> 0.79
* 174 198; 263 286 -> 0.69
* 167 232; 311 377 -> 1.00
